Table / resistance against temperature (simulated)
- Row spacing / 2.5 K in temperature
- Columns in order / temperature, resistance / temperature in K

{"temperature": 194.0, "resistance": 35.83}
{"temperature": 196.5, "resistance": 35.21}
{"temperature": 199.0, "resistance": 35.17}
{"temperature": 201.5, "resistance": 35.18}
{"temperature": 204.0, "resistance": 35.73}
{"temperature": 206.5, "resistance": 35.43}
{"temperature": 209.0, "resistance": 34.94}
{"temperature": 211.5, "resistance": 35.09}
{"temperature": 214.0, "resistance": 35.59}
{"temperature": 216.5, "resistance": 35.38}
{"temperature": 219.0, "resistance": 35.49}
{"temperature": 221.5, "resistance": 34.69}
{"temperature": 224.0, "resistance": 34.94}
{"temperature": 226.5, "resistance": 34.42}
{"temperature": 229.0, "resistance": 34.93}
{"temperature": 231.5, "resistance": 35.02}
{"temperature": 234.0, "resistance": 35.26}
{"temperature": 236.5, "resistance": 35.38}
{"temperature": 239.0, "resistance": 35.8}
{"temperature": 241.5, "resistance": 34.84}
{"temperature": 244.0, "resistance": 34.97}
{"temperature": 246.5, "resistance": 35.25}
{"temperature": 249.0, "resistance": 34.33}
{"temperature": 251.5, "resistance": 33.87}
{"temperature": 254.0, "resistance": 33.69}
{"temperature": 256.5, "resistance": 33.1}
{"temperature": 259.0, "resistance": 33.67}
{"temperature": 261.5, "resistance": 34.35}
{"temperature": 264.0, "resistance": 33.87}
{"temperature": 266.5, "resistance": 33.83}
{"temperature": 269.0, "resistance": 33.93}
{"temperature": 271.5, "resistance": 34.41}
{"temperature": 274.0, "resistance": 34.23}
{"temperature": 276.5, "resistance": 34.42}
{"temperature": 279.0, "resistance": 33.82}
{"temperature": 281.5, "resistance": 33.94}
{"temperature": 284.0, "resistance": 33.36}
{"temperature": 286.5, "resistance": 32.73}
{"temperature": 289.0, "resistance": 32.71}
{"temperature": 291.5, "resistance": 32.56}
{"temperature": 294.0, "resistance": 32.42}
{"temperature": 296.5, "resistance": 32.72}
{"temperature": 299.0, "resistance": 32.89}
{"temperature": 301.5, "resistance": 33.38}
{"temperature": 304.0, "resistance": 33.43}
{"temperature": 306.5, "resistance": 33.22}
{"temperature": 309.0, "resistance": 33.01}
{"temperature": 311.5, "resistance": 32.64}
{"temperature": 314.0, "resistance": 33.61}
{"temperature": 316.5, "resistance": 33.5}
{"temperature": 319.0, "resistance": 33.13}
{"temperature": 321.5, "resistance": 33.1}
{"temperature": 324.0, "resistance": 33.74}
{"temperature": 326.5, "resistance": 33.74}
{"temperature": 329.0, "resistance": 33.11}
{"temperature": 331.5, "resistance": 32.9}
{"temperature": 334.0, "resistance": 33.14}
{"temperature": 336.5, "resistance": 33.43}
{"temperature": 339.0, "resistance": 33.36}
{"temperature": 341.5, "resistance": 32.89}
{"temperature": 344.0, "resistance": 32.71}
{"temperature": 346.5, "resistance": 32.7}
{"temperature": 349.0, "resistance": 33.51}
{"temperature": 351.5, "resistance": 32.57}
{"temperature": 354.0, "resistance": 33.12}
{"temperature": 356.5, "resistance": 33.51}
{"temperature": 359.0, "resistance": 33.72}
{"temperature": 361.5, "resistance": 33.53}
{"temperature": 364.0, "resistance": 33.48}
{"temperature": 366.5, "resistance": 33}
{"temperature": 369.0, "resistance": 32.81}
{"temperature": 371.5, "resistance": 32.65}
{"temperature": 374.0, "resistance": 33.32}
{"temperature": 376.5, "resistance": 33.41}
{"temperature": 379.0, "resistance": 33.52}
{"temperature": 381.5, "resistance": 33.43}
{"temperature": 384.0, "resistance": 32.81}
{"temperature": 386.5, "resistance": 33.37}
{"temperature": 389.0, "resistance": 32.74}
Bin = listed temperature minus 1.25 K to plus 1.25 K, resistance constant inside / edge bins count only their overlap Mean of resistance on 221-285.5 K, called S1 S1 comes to 34.4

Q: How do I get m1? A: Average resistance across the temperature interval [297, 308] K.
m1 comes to 33.2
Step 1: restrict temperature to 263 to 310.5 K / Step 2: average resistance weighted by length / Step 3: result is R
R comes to 33.4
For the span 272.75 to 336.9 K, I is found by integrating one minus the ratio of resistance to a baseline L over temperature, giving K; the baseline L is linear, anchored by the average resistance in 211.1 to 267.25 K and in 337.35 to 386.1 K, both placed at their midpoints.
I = 1.2 K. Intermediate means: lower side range 34.7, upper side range 33.2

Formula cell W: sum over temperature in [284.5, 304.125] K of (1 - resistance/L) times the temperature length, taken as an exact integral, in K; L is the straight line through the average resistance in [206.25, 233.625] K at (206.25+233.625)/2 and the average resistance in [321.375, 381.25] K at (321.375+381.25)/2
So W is 0.68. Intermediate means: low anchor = 35.1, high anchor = 33.2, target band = 32.8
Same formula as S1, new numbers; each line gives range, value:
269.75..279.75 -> 34.2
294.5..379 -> 33.2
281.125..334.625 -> 33.1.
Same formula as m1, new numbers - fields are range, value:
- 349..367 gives 33.3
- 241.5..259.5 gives 34.2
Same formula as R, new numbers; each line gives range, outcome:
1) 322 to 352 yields 33.2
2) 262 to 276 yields 34.1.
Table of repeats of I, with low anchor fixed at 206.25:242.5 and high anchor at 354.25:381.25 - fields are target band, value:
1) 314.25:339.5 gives 0.4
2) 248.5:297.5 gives 1.3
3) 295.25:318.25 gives 0.6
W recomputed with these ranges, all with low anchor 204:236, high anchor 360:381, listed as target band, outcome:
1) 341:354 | 0.2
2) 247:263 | 0.4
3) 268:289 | 0.4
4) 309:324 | 0.3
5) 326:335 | 0.1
